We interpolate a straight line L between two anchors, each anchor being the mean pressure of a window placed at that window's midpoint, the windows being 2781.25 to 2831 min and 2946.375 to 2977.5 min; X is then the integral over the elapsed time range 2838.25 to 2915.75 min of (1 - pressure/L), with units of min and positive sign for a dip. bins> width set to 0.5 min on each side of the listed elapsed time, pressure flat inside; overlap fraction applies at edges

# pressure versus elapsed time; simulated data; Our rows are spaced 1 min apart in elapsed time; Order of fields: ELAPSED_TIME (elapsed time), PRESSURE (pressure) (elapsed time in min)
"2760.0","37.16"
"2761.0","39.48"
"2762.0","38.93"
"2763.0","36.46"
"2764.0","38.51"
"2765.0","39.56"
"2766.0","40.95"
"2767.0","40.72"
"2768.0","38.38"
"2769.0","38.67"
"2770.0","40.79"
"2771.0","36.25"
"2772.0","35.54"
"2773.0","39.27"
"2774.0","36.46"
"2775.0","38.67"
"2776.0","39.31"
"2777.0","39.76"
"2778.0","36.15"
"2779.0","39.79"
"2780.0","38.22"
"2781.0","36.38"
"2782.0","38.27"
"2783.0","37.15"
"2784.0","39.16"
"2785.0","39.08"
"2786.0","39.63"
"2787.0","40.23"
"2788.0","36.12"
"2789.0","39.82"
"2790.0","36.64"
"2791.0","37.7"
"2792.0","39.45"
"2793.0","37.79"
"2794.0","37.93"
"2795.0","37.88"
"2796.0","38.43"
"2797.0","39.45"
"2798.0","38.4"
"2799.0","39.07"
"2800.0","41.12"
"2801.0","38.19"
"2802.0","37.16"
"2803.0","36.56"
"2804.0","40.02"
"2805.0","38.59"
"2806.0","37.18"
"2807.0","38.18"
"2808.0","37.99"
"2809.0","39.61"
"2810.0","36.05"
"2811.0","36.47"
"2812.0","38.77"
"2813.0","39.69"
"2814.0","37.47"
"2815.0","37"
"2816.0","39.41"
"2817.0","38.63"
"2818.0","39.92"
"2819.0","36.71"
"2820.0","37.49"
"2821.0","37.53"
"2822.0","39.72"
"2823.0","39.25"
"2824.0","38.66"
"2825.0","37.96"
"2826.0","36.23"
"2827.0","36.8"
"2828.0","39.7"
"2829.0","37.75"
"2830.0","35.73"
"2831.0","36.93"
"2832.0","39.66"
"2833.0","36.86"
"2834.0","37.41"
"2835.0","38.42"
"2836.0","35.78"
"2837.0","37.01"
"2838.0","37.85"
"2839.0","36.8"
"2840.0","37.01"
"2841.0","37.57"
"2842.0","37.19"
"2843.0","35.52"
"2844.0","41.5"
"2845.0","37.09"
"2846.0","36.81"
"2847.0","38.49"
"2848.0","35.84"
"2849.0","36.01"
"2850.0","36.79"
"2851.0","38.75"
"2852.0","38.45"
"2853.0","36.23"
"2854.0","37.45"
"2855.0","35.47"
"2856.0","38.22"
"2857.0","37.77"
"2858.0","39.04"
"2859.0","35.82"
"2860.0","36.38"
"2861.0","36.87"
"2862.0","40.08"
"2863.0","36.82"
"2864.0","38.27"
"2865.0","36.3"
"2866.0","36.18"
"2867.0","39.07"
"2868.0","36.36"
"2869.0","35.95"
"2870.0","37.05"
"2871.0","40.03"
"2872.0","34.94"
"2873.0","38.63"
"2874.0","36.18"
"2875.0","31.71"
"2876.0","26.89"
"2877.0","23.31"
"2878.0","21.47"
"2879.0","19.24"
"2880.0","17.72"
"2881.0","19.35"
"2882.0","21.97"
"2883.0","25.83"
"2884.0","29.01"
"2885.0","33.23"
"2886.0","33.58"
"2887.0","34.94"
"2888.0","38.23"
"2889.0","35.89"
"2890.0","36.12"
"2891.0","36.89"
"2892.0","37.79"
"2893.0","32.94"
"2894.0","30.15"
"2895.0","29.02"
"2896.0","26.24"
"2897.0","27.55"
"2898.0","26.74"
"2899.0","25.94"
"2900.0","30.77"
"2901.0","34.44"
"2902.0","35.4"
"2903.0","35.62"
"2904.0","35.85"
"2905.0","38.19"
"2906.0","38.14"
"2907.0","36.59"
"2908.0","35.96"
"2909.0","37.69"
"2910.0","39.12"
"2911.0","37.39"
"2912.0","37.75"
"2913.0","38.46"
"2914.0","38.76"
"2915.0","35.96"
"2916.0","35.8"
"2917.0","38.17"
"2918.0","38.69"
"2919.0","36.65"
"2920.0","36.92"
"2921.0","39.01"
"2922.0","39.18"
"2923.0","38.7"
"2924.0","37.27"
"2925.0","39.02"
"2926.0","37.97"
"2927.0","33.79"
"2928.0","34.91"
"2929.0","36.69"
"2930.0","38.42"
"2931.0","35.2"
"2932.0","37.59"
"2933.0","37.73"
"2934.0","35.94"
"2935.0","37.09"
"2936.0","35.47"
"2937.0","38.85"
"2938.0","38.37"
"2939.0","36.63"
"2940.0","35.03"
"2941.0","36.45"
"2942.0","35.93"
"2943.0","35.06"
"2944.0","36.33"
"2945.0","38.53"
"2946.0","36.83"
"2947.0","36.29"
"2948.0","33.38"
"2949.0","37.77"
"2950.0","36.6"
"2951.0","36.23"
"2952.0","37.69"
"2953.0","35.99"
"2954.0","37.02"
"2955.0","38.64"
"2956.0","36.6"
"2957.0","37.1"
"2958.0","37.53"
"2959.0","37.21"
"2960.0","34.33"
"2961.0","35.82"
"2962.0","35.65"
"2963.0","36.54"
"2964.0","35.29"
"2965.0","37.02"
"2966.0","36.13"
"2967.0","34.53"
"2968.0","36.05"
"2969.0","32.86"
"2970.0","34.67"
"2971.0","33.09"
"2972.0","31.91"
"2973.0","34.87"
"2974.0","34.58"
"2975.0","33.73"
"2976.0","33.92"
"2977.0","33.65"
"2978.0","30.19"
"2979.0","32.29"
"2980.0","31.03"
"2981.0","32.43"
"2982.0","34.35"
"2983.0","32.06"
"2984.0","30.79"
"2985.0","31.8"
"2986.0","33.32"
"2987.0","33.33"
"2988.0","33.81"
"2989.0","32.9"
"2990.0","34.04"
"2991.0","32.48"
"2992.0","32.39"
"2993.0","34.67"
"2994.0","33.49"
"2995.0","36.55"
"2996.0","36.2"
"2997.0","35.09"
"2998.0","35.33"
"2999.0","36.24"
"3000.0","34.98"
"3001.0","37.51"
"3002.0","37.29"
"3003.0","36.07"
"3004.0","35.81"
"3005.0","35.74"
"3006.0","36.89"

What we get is 5.4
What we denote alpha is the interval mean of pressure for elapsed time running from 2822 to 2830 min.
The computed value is 38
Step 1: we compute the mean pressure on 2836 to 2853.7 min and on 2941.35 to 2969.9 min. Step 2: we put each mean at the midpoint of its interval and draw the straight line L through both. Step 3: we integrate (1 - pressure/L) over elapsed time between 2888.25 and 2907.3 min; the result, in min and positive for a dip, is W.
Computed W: 1.86 min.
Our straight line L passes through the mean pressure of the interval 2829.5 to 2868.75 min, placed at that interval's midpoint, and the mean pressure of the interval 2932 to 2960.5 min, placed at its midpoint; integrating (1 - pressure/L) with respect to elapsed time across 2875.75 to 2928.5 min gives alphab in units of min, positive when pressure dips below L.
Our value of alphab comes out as 5.3 min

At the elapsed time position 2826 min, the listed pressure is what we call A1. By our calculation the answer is 36.23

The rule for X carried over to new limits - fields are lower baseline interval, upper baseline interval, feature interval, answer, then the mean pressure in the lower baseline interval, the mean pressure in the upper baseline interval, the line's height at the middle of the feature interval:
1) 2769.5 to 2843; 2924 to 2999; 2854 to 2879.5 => 1.52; 38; 35.3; 37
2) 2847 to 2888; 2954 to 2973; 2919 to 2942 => -1.38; 33.7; 35.6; 35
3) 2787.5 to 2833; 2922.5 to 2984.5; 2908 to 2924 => -0.67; 38.1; 35.6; 36.3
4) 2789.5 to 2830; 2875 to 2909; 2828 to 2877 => -3.66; 38.2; 30.8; 34.3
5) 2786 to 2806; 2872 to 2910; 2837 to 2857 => -1.54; 38.4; 31.4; 34.7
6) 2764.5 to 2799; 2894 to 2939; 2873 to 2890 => 3.69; 38.5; 35.8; 36.5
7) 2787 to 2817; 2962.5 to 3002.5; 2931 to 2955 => -1.14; 38.3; 34.1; 35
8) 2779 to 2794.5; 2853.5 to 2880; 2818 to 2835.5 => -0.71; 38.3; 34.5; 36.4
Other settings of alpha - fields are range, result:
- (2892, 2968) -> 36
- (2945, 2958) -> 36.8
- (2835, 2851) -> 37.2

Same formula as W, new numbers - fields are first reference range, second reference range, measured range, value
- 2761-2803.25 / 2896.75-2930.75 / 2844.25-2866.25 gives -0.1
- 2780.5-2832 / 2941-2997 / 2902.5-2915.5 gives -0.5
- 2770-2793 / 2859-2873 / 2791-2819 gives -0.3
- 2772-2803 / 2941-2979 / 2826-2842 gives 0.1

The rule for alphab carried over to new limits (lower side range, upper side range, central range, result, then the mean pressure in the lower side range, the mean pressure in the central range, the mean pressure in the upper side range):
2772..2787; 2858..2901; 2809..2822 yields -0.7 min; 38.3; 38.1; 32.2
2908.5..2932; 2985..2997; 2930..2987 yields 0.3 min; 37.5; 35.3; 33.9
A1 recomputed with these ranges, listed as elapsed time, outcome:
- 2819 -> 36.71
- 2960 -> 34.33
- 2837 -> 37.01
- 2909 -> 37.69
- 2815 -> 37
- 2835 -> 38.42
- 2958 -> 37.53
